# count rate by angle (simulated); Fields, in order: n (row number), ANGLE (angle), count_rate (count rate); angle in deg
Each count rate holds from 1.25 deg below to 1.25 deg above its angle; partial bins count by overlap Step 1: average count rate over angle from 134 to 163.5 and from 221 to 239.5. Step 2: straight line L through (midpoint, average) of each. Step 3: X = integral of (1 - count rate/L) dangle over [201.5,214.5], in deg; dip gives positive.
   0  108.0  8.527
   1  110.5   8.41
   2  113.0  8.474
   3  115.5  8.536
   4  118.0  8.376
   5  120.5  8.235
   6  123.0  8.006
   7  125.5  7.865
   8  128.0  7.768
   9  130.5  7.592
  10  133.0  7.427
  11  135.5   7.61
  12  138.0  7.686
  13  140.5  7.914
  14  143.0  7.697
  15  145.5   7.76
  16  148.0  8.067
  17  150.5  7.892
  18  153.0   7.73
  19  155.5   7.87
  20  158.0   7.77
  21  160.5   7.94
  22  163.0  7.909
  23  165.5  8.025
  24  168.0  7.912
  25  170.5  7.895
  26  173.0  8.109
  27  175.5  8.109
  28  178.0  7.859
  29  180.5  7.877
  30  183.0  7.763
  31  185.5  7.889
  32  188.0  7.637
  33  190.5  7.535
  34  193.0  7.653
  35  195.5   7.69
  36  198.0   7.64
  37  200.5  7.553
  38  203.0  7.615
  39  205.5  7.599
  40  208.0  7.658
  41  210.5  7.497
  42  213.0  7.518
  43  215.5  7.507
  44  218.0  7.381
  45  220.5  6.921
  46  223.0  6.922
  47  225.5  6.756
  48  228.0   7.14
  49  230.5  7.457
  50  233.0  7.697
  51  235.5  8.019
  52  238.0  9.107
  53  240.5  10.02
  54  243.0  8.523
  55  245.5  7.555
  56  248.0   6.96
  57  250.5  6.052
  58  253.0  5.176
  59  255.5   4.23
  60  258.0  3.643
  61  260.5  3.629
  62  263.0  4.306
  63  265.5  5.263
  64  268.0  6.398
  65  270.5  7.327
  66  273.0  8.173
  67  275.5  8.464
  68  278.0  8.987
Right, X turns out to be 0.1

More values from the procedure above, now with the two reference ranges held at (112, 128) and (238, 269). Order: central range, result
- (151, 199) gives -3.3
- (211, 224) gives -1.2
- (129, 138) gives 0.5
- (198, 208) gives -1.0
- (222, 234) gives -1.3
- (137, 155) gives -0.1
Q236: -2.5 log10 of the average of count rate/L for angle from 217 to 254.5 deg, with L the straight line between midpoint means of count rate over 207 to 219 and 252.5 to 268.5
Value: -0.22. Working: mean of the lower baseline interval 7.51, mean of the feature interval 7.42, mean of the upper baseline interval 4.56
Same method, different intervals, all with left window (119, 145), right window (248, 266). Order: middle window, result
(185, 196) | -0.20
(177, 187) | -0.19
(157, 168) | -0.13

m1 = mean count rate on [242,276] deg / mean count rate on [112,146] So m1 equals 0.8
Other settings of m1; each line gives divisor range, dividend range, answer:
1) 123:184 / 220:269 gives 0.84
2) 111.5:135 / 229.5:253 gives 0.97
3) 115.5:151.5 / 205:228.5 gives 0.93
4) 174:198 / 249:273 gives 0.68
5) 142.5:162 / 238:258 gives 0.87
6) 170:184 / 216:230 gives 0.89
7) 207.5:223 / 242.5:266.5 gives 0.74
